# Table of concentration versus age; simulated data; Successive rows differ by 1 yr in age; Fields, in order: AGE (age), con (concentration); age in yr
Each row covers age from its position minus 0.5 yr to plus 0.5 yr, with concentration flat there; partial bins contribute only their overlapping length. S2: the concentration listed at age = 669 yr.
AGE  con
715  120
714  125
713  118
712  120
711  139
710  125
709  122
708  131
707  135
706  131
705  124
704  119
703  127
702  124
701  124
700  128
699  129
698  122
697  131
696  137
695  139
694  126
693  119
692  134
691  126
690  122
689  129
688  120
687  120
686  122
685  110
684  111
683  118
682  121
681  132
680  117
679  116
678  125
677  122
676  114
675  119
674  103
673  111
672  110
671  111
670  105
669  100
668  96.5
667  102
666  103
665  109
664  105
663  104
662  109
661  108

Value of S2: 100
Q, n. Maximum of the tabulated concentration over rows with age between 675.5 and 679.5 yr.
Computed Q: 125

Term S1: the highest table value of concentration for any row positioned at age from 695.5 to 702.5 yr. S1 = 137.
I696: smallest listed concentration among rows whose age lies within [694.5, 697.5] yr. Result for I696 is 131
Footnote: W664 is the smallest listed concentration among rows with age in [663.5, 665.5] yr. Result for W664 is 105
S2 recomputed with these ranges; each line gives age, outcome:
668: 96.5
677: 122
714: 125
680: 117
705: 124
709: 122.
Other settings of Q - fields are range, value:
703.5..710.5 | 135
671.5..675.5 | 119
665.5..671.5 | 111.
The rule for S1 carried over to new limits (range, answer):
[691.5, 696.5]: 139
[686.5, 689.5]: 129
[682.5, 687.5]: 122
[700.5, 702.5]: 124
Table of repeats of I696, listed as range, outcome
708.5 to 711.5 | 122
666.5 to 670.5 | 96.5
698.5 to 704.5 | 119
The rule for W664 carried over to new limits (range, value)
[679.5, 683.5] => 117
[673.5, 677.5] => 103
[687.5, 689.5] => 120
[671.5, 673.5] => 110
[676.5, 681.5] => 116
